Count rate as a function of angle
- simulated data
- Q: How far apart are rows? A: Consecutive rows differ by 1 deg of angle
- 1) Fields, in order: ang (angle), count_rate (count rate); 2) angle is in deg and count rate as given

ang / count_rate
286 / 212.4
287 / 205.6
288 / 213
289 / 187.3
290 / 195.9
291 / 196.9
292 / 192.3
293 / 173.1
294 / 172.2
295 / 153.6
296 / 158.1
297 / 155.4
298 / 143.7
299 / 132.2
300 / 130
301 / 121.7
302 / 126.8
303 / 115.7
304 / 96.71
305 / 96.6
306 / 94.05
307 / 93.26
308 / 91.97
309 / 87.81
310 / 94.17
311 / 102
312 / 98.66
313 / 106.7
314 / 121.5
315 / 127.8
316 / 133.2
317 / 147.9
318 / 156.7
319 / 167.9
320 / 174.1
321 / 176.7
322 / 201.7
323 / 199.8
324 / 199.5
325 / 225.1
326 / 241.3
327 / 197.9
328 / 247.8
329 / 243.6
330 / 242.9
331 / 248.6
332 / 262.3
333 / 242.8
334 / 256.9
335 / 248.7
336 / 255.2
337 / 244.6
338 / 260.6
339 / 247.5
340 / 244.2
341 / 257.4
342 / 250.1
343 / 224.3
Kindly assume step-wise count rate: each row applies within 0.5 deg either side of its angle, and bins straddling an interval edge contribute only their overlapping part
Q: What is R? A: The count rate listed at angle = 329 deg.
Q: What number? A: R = 243.6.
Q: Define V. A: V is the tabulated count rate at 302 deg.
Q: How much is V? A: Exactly 126.8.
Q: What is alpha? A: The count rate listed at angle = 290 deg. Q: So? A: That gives 195.9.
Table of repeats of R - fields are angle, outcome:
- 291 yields 196.9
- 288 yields 213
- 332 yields 262.3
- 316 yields 133.2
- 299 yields 132.2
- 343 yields 224.3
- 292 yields 192.3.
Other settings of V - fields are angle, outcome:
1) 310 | 94.17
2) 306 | 94.05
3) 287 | 205.6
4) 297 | 155.4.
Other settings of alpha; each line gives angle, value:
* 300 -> 130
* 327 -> 197.9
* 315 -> 127.8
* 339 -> 247.5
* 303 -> 115.7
